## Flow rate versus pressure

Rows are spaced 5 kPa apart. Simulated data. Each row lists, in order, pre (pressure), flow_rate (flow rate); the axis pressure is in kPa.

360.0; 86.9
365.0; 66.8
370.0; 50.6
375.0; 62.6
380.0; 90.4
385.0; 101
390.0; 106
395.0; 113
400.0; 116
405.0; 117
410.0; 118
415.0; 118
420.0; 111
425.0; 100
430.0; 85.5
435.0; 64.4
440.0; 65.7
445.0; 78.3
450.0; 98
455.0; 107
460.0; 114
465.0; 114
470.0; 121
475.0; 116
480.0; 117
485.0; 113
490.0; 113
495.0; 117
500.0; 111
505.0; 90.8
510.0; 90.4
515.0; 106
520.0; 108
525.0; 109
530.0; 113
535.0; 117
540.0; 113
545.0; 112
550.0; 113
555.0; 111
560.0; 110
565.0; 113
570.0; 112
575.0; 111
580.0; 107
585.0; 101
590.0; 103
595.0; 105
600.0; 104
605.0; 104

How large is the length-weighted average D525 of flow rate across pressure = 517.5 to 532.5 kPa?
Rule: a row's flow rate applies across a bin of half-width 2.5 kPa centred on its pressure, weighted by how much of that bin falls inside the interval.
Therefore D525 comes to 110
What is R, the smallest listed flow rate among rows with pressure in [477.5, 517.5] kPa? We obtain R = 90.4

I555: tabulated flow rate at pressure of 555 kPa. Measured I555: 111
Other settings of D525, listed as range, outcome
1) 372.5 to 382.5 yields 76.5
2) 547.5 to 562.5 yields 111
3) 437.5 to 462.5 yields 92.6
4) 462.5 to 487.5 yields 116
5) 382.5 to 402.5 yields 109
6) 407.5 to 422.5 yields 116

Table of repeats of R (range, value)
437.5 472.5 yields 65.7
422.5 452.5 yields 64.4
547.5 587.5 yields 101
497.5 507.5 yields 90.8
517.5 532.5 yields 108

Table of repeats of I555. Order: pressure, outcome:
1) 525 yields 109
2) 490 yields 113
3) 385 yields 101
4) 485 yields 113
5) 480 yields 117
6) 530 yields 113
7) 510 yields 90.4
